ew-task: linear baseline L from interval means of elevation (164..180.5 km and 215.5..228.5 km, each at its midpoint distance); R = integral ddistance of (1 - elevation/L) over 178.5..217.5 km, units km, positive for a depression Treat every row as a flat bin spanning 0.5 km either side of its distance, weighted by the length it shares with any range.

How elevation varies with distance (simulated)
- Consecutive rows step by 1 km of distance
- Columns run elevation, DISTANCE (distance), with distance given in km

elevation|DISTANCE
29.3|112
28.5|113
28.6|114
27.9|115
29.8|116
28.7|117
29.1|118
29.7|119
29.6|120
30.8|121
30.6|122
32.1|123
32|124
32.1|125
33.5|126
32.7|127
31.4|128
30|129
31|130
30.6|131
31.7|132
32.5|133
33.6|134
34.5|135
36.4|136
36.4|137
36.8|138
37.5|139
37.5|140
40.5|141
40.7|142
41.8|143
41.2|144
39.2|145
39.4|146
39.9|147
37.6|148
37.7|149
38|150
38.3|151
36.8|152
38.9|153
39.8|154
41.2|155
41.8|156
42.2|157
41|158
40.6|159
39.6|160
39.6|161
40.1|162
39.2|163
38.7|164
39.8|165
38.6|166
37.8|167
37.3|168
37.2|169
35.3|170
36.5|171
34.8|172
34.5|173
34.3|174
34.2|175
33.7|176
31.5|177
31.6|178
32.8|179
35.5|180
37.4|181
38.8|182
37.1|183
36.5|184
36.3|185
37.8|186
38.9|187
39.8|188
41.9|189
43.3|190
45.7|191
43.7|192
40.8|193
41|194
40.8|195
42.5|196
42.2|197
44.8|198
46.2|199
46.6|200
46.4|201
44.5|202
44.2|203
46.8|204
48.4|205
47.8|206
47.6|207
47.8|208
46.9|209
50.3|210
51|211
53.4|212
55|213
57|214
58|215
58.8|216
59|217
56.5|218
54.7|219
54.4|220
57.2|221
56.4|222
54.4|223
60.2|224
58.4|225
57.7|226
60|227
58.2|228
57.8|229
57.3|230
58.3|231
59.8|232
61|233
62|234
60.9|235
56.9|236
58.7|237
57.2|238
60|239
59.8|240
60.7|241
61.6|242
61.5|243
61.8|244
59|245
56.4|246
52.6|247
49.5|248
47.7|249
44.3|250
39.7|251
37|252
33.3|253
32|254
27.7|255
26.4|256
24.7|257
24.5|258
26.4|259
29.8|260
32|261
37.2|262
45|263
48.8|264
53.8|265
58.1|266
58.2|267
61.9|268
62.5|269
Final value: 1.66 km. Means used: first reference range 35.4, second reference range 57.4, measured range 45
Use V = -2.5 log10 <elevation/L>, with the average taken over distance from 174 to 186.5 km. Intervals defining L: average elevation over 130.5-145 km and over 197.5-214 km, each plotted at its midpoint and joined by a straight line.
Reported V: 0.24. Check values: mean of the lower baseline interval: 36.6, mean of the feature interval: 35.2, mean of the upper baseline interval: 48.3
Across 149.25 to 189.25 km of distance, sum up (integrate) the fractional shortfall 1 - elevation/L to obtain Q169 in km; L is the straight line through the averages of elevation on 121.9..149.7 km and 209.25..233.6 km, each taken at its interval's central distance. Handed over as 5.4 km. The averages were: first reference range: 35.5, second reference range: 56.8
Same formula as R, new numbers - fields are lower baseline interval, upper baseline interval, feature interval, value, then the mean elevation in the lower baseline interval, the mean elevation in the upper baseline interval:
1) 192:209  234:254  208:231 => -3.5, 44.9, 53.3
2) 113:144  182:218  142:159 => -1.2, 33.1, 46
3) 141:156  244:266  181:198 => -0.3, 39.4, 40.4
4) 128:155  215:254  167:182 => 2.9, 36.8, 55.5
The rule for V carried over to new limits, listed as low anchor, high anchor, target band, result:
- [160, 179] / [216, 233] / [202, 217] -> 0.020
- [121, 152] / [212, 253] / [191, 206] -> 0.104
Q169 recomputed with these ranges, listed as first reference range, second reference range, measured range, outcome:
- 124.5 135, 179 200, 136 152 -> -2.2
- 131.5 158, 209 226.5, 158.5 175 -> 2.2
